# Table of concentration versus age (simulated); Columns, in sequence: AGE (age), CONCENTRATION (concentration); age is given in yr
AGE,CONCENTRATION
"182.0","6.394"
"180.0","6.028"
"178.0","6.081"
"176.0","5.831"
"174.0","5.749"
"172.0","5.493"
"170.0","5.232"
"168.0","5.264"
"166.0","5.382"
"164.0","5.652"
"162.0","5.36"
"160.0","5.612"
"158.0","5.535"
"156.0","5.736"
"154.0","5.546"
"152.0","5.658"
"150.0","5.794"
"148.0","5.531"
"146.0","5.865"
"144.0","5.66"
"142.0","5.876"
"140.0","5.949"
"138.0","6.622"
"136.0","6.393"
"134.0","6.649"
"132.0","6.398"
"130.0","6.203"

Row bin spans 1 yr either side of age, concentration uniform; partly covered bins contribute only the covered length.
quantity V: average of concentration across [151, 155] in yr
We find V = 5.6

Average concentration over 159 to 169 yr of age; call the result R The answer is 5.45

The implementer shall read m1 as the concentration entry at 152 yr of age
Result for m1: 5.658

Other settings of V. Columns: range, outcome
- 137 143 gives 6.15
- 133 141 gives 6.4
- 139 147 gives 5.84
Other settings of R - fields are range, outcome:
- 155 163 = 5.56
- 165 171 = 5.29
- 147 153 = 5.66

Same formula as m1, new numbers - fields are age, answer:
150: 5.794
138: 6.622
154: 5.546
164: 5.652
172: 5.493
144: 5.66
